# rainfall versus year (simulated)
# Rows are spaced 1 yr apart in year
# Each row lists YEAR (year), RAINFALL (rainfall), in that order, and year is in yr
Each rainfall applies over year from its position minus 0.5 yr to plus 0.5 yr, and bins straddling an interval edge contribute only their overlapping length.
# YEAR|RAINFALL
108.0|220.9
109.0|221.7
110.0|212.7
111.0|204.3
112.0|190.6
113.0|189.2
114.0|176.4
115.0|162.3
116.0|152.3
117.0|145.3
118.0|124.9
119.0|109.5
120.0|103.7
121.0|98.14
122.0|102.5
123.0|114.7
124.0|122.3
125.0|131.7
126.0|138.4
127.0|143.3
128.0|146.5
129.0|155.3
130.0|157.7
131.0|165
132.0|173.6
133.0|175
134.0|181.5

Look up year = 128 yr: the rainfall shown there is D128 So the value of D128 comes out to 146.5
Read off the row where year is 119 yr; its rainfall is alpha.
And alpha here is 109.5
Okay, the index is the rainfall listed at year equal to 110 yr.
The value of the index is 212.7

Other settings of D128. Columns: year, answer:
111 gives 204.3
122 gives 102.5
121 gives 98.14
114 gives 176.4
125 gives 131.7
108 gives 220.9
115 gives 162.3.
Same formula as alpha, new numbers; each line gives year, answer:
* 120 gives 103.7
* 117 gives 145.3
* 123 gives 114.7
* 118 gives 124.9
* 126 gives 138.4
